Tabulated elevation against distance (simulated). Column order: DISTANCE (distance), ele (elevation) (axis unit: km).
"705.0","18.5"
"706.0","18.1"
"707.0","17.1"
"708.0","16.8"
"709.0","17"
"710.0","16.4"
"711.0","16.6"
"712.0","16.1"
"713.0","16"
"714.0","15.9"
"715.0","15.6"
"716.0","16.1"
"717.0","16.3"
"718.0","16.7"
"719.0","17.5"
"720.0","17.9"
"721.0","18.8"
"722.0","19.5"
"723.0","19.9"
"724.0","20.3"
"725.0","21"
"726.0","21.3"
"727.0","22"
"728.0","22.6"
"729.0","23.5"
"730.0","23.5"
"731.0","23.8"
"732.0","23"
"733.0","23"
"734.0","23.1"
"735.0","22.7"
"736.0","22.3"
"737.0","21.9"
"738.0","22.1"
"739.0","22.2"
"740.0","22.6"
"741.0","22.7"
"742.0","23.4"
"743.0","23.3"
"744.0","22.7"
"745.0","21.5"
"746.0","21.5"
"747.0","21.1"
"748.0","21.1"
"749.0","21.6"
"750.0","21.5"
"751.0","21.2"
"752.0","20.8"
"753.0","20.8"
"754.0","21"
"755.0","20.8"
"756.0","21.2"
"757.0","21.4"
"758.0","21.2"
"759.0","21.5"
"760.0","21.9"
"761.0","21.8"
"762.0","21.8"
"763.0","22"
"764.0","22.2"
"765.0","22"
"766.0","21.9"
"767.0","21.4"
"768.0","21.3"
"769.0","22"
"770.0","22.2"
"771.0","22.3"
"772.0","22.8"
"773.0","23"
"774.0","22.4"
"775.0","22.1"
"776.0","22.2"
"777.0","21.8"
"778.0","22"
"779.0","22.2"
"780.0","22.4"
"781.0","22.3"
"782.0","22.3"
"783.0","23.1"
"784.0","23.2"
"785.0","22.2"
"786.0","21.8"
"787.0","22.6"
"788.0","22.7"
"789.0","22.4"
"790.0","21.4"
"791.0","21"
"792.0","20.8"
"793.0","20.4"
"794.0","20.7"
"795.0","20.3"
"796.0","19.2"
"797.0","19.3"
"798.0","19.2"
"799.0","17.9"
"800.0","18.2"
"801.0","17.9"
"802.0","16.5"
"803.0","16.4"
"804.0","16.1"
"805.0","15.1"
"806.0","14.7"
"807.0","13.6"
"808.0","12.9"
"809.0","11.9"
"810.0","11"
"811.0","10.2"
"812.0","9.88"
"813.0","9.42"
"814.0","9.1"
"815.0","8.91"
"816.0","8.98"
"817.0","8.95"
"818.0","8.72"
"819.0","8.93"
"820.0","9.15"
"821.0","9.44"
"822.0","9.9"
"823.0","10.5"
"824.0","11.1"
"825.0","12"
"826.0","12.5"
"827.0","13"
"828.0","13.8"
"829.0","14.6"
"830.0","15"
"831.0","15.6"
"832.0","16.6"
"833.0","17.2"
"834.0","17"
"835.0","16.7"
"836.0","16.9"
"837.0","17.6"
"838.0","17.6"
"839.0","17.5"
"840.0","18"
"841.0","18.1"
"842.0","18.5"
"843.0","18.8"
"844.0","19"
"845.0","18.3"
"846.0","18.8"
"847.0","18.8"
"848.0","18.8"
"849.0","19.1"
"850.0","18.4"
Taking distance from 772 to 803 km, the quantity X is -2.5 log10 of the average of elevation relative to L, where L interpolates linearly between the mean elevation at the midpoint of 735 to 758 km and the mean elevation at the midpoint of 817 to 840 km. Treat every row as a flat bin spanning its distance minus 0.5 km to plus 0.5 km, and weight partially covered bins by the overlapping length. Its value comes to -0.19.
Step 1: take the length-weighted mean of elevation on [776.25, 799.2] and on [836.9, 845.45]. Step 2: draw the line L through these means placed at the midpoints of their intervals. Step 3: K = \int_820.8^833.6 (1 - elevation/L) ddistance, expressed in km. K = 3.8 km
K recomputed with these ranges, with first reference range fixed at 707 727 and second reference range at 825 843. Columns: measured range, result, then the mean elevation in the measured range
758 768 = -2.7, 21.8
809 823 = 5.9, 9.56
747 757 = -2.2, 21.1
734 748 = -3.9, 22.3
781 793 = -3.7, 22.1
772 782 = -3.1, 22.3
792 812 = 0.4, 16.3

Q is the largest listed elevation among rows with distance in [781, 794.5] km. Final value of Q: 23.2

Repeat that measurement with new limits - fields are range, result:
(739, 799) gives 23.4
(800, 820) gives 18.2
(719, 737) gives 23.8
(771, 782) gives 23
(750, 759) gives 21.5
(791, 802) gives 21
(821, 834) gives 17.2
